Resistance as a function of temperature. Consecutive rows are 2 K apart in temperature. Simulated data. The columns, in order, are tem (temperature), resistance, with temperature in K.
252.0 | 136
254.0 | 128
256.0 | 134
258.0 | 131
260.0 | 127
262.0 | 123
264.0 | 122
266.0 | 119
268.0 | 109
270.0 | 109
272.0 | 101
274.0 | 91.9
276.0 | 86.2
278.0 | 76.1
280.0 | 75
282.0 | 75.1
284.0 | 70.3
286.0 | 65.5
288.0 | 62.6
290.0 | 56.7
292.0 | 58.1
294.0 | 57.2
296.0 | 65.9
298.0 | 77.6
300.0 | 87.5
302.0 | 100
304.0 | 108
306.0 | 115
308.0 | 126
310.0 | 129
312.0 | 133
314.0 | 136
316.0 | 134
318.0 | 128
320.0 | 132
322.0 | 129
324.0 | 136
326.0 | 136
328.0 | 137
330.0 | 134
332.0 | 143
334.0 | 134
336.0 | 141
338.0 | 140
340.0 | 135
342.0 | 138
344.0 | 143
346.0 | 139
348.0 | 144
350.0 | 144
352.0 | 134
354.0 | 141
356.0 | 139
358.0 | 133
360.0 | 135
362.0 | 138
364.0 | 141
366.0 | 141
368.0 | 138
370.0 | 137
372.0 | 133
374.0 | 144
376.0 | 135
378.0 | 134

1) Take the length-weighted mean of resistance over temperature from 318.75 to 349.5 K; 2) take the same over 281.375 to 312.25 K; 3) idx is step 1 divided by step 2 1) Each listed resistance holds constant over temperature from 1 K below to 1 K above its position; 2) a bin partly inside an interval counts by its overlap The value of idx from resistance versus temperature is 1.6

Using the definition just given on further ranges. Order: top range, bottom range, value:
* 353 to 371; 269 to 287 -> 1.66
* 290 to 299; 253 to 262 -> 0.49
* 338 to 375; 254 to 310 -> 1.46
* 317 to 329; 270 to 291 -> 1.71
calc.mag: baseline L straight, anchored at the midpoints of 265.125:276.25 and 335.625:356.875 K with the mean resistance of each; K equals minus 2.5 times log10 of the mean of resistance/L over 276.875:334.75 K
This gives 0.175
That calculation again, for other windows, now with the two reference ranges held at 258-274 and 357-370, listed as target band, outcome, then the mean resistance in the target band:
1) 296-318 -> 0.108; 113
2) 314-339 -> -0.051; 135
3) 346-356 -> -0.045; 140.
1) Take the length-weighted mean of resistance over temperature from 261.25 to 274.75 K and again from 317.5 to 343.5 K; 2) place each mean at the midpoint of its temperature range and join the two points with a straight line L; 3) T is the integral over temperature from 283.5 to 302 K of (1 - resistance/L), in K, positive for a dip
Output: 8.0 K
